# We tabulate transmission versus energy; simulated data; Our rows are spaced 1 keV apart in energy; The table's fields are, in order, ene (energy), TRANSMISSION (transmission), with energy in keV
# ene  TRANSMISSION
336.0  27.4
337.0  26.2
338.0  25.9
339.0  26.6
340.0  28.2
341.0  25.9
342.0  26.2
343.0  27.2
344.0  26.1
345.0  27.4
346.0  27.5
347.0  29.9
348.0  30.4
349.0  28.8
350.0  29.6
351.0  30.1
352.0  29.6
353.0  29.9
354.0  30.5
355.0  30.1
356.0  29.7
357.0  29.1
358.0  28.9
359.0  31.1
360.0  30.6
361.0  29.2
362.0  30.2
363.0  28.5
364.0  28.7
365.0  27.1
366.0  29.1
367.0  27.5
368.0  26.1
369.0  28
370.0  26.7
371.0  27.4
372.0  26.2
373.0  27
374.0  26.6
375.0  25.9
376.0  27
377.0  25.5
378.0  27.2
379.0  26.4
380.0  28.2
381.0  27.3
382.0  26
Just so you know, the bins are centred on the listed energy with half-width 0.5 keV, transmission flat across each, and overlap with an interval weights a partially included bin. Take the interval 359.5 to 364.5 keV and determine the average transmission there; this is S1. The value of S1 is 29.4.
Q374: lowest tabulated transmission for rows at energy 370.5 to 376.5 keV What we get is 25.9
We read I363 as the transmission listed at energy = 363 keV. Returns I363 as 28.5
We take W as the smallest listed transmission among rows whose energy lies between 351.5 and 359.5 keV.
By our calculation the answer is 28.9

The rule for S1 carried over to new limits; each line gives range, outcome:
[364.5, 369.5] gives 27.6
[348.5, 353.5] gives 29.6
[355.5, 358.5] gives 29.2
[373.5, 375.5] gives 26.2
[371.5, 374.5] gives 26.6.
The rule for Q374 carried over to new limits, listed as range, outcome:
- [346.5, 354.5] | 28.8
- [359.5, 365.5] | 27.1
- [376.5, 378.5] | 25.5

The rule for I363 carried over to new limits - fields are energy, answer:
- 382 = 26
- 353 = 29.9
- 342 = 26.2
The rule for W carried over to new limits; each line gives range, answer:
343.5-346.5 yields 26.1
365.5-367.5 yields 27.5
